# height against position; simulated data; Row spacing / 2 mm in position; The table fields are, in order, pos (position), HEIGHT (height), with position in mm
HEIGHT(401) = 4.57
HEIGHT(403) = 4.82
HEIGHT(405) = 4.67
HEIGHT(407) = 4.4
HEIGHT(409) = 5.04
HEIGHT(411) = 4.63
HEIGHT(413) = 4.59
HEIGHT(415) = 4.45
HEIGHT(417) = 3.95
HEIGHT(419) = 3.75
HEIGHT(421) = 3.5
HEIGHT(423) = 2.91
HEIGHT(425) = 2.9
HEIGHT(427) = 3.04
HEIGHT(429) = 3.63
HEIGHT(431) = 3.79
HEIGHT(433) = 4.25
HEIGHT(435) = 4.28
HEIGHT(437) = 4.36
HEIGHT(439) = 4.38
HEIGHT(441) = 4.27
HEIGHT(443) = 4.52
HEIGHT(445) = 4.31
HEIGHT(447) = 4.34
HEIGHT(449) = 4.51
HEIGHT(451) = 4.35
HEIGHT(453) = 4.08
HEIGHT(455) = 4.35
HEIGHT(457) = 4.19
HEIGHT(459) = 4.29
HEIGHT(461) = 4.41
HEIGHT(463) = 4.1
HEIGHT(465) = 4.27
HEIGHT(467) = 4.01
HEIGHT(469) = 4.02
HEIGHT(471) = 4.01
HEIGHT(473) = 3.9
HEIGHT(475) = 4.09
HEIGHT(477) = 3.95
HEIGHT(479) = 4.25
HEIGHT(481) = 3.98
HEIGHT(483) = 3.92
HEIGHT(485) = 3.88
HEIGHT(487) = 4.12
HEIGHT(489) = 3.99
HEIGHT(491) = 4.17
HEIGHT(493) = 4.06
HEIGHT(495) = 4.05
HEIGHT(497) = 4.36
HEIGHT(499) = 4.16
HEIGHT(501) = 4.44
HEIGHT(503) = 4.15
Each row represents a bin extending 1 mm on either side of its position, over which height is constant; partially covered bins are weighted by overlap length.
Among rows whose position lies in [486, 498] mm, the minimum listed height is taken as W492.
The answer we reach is 3.99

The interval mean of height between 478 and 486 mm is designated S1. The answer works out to 4.01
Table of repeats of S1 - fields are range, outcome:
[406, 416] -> 4.62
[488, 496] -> 4.07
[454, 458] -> 4.27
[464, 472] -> 4.08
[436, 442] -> 4.34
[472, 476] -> 4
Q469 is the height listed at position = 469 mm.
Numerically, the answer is 4.02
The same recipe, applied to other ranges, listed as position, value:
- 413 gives 4.59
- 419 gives 3.75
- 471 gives 4.01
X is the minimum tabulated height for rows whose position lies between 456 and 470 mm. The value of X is 4.01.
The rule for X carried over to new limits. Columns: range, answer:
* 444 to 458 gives 4.08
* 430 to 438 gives 3.79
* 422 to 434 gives 2.9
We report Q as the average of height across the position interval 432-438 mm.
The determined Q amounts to 4.3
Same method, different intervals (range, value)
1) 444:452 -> 4.38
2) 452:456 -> 4.21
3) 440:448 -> 4.36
